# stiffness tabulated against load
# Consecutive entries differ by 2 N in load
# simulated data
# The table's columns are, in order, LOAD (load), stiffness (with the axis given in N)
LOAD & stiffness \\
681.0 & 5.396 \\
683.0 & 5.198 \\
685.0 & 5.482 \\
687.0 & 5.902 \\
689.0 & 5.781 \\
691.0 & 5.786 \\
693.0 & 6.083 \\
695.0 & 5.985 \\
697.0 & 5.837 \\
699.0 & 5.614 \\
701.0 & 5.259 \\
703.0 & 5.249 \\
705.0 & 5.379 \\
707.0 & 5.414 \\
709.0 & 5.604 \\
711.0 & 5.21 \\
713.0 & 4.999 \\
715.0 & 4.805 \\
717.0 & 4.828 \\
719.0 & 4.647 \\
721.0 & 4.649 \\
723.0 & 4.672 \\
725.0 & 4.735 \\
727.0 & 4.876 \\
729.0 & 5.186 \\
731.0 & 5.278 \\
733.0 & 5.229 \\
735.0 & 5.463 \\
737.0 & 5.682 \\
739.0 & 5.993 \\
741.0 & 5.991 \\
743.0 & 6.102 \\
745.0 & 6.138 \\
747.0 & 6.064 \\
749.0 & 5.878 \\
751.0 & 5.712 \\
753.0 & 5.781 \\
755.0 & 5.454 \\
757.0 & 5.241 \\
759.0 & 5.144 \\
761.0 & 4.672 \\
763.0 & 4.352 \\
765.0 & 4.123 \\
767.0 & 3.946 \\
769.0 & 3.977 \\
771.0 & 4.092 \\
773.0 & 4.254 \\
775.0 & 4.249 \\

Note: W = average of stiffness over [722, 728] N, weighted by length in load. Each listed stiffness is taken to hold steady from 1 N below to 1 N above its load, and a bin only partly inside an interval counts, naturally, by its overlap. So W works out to 4.76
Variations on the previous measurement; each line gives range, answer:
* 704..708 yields 5.4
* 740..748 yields 6.07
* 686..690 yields 5.84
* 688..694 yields 5.88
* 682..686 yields 5.34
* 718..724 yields 4.66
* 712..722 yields 4.79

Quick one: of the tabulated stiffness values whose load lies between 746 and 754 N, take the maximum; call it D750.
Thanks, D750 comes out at 6.064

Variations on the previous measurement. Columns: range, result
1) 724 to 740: 5.993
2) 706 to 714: 5.604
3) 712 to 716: 4.999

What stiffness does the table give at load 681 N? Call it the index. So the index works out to 5.396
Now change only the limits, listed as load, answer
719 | 4.647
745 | 6.138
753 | 5.781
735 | 5.463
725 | 4.735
